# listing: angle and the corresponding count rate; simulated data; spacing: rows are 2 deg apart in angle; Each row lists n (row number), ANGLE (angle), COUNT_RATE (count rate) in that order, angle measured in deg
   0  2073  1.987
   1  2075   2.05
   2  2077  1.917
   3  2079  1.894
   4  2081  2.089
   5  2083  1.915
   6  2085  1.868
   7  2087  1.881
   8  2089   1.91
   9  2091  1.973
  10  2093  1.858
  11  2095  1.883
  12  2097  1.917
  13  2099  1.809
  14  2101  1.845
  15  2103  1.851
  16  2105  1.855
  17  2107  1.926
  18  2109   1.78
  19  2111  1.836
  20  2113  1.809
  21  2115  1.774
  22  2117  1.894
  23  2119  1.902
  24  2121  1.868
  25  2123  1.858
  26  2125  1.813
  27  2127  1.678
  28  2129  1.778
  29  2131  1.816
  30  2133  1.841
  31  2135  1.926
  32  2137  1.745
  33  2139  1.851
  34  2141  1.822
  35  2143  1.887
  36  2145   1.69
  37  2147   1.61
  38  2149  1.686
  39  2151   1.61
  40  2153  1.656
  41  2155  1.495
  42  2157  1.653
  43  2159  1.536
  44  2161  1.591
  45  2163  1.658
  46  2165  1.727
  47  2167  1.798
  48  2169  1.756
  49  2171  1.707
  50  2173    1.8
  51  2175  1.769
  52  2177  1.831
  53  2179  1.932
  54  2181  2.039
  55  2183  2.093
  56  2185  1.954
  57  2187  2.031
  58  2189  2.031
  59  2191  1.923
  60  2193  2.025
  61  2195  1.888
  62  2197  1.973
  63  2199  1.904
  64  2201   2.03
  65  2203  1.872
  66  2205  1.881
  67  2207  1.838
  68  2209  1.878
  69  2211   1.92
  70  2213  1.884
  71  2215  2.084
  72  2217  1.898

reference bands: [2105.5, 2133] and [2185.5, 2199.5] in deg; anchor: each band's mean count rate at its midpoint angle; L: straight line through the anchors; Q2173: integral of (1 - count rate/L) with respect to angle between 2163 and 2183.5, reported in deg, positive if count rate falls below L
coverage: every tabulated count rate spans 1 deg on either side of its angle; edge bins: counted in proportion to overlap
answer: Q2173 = 1.1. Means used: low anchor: 1.83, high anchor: 1.97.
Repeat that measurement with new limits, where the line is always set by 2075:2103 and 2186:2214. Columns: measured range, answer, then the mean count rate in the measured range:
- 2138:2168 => 3.7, 1.68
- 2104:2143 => 1.7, 1.83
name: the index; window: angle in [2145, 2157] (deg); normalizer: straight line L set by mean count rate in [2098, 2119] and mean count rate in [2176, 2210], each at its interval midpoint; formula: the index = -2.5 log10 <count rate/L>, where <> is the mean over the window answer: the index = 0.17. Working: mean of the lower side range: 1.84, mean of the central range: 1.62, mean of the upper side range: 1.95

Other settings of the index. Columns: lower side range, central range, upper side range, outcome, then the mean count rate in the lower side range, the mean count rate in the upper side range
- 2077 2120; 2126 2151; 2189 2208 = 0.08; 1.88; 1.93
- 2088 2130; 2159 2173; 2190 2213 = 0.12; 1.85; 1.92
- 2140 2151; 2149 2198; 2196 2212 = 0.01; 1.73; 1.91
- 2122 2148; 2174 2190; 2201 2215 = -0.05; 1.79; 1.9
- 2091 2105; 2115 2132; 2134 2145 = 0.01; 1.87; 1.83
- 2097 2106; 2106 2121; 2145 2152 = -0.03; 1.85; 1.64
